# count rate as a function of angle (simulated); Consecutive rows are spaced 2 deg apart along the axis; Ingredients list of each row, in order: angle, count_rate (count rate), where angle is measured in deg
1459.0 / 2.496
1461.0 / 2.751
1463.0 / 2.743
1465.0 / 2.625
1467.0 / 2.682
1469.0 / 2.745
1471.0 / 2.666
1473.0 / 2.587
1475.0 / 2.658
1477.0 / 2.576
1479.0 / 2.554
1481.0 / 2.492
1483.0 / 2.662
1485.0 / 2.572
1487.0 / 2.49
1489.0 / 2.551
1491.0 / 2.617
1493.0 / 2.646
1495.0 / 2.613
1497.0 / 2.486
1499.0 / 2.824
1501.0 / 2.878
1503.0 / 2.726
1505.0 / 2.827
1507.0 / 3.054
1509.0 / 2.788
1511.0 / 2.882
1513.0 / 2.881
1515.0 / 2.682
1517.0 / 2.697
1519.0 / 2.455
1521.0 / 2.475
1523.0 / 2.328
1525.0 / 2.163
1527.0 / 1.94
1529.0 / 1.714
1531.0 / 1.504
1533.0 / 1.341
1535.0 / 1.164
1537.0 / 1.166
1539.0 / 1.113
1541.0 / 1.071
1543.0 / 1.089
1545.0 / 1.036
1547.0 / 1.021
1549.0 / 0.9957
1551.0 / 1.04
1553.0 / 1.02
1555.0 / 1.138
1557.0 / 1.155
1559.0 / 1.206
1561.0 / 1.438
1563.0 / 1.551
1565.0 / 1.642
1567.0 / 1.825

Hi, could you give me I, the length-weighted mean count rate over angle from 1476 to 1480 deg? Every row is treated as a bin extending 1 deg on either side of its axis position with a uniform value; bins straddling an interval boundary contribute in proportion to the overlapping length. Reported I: 2.56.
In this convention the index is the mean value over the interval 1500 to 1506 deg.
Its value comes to 2.81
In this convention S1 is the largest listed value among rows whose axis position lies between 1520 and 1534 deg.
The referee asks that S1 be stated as 2.475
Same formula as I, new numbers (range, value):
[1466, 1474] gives 2.67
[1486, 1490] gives 2.52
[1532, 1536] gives 1.25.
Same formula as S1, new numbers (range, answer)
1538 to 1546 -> 1.113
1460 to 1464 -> 2.751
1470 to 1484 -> 2.666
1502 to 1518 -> 3.054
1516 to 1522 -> 2.697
